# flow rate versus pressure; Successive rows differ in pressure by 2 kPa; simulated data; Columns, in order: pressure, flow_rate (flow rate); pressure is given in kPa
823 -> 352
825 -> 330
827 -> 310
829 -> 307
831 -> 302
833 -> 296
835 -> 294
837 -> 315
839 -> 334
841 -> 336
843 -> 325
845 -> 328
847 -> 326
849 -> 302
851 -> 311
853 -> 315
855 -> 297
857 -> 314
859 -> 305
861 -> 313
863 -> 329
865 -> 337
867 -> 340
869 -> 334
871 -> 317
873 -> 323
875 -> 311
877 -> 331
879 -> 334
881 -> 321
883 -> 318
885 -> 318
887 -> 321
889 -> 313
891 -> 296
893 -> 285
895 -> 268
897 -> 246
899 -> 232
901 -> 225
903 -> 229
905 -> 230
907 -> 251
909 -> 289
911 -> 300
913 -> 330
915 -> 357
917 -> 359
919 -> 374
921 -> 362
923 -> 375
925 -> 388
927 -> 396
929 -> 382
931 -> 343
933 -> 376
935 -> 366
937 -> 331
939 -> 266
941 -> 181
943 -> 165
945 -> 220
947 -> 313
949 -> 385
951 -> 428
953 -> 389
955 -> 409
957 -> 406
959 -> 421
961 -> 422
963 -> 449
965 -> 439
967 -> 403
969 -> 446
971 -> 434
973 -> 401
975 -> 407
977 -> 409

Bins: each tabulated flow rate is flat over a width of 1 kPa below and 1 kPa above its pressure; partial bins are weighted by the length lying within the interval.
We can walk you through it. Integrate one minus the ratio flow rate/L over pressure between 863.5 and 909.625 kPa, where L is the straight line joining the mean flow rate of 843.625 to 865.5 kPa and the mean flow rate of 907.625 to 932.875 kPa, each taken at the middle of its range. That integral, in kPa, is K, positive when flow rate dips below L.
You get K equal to 5.3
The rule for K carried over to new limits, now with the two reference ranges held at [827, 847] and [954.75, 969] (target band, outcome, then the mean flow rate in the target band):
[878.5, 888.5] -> 1.0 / 321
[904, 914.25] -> 2.6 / 282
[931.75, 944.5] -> 3.9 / 280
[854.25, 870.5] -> 0.8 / 321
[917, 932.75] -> 0.7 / 373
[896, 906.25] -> 3.8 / 233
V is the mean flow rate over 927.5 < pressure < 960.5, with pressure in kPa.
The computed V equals 339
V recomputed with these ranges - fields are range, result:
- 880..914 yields 281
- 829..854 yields 315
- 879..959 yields 318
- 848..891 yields 319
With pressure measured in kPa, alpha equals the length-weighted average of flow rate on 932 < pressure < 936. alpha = 371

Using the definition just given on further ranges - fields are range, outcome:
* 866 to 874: 328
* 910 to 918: 336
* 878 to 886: 323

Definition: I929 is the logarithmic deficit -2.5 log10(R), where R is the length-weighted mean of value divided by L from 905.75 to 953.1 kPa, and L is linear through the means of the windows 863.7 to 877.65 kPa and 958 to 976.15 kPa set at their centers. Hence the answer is 0.17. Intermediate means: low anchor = 328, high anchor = 425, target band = 329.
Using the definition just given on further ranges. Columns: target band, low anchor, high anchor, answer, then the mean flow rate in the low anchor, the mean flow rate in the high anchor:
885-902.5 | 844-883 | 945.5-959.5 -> 0.24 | 320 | 386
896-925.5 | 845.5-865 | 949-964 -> 0.22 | 314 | 416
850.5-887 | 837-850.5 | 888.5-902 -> -0.09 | 324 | 265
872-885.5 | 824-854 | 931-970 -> 0.03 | 315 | 358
